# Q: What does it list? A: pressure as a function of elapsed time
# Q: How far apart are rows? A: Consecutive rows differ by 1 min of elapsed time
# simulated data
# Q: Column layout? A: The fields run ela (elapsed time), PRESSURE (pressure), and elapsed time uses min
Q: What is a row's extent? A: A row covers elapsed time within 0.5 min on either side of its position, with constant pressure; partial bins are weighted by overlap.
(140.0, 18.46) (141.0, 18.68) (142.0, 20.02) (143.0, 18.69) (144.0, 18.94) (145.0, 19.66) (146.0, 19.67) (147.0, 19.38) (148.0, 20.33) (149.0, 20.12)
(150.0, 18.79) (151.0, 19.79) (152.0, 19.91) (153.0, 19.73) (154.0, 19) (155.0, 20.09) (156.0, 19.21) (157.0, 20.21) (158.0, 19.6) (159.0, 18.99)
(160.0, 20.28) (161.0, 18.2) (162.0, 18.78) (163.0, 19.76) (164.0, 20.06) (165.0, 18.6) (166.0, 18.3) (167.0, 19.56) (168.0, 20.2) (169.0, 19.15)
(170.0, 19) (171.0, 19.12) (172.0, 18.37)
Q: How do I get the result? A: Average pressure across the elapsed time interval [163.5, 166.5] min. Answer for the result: 19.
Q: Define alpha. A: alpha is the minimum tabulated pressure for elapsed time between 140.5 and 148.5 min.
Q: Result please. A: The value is 18.68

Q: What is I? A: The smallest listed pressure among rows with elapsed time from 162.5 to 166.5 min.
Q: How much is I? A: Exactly 18.3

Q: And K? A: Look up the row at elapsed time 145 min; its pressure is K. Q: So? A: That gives 19.66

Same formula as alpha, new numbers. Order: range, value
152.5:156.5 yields 19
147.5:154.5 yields 18.79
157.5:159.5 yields 18.99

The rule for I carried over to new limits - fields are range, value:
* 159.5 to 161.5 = 18.2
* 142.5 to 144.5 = 18.69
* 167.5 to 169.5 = 19.15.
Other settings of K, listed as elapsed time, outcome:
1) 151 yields 19.79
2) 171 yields 19.12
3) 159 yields 18.99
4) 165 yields 18.6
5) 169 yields 19.15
